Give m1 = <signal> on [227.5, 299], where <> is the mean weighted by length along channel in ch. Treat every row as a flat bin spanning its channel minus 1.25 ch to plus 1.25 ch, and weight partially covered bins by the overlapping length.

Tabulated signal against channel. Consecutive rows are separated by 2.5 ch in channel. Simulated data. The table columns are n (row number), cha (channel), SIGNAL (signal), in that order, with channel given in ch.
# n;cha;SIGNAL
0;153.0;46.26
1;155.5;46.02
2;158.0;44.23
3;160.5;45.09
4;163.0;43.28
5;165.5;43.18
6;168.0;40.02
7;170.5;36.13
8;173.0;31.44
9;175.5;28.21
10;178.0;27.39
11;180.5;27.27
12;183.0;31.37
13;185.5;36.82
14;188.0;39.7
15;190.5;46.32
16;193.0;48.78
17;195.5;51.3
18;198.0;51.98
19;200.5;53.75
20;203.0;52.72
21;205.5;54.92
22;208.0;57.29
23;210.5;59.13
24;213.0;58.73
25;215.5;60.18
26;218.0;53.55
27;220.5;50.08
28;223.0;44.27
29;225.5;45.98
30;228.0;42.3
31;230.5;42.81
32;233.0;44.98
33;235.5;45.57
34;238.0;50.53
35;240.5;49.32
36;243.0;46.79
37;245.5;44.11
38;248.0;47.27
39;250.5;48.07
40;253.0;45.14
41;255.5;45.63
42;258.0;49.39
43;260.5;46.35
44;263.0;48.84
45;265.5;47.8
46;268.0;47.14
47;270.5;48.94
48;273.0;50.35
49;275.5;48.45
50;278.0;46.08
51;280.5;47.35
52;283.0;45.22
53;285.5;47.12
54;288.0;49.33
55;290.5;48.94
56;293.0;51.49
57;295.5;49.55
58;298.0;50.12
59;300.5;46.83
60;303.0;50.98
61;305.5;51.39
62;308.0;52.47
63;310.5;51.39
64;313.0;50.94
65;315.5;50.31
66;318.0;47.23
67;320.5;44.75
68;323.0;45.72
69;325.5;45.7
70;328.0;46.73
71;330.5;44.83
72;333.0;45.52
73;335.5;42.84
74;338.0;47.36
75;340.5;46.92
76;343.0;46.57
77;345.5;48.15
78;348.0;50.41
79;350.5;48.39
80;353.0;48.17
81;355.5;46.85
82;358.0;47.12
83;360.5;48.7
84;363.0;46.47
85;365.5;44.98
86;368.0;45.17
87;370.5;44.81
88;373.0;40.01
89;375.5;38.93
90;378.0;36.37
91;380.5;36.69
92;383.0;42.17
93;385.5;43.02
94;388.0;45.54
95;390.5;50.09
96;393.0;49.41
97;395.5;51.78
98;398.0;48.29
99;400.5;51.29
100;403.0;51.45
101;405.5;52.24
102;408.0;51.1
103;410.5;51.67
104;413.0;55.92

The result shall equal 47.5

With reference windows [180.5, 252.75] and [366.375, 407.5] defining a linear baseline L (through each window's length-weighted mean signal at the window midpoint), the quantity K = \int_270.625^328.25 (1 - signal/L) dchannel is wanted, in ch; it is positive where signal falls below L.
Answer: -2.2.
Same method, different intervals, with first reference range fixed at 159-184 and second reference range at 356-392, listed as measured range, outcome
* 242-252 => -2.1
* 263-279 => -3.5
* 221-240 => -3.9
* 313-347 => -3.8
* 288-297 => -2.1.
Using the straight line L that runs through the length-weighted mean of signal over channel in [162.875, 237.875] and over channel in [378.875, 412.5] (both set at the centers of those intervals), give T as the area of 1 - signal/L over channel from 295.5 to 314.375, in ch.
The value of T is -1.5 ch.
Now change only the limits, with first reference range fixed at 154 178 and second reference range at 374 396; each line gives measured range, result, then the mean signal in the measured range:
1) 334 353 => -2.1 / 47.3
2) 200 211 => -4.3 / 55.4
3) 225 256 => -4.1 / 46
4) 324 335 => -0.8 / 45.5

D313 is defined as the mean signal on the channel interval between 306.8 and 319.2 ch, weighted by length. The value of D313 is 50.5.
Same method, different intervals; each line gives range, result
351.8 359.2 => 47.4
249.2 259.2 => 47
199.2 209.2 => 54.6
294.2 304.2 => 49.4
